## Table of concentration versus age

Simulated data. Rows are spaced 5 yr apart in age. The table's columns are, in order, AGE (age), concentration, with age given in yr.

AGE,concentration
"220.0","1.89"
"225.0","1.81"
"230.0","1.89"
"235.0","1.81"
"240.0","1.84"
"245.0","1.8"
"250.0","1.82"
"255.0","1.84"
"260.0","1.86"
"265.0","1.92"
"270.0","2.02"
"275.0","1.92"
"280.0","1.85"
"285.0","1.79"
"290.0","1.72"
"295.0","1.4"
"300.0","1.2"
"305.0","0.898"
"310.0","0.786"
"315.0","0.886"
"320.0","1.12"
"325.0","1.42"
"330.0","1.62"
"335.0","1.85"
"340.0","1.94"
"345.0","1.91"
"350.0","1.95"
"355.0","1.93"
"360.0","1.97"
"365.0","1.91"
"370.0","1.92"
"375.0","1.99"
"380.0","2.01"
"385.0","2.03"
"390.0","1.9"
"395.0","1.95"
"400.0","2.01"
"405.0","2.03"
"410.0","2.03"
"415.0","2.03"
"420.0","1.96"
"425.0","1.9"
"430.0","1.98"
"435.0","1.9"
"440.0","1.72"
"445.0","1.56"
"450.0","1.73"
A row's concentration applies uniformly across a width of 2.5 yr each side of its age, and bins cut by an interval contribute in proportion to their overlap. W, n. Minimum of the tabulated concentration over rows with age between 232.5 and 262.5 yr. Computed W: 1.8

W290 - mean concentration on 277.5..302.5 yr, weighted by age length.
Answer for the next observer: 1.59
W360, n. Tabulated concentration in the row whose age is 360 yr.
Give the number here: 1.97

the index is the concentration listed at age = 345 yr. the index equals 1.91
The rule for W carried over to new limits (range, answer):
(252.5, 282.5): 1.84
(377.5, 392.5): 1.9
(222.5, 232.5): 1.81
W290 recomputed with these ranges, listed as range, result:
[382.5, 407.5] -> 1.98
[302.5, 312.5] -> 0.842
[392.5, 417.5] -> 2.01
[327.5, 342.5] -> 1.8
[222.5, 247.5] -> 1.83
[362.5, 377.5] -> 1.94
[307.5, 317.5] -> 0.836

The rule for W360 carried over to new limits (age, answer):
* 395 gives 1.95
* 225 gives 1.81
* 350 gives 1.95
